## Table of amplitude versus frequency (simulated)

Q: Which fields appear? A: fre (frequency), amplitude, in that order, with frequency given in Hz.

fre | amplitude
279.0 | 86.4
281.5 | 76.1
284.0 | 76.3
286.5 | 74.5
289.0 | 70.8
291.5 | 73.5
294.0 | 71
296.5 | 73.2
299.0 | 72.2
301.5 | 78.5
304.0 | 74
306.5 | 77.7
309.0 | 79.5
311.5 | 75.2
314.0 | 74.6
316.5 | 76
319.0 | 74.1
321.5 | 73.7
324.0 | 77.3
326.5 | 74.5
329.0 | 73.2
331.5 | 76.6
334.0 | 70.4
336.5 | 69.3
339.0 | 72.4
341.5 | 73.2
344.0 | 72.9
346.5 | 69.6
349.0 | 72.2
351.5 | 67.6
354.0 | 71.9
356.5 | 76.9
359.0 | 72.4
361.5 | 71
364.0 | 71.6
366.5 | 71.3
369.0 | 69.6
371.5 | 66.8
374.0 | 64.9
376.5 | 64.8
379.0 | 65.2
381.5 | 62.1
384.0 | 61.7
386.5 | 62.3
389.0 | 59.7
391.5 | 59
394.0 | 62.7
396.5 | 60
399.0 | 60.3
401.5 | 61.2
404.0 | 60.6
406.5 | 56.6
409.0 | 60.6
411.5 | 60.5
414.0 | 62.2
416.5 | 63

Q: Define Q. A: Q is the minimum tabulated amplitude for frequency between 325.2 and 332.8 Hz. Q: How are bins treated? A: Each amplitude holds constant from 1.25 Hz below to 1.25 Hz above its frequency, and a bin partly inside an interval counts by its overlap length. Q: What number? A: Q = 73.2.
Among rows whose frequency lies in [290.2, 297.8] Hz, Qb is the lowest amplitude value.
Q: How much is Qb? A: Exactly 71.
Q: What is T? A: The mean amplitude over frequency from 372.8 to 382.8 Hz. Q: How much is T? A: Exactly 64.2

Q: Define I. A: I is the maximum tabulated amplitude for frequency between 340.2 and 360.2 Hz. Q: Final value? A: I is 76.9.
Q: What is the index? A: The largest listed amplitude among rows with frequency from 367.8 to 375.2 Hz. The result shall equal 69.6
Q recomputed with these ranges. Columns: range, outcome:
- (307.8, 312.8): 75.2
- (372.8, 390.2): 59.7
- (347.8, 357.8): 67.6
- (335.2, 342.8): 69.3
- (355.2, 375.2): 64.9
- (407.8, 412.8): 60.5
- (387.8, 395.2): 59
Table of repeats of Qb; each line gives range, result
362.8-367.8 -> 71.3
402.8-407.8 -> 56.6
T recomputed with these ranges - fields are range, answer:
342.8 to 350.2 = 71.6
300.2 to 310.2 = 77.4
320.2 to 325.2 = 75.5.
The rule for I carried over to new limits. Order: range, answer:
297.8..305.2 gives 78.5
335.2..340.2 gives 72.4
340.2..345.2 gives 73.2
